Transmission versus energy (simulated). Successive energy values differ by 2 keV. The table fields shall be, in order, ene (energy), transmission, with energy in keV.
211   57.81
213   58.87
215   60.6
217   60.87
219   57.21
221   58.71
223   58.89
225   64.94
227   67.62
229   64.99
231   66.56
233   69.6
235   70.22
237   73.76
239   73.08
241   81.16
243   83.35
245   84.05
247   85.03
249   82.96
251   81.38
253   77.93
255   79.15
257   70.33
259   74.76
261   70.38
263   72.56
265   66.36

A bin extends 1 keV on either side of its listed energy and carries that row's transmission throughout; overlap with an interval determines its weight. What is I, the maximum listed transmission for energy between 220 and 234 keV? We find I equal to 69.6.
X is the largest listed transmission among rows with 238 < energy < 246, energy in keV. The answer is 84.05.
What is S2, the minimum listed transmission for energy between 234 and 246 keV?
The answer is 70.22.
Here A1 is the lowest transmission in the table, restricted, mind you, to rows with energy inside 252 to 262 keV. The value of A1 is 70.33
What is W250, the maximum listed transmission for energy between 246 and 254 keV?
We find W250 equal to 85.03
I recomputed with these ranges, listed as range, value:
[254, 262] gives 79.15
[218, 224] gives 58.89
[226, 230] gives 67.62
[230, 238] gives 73.76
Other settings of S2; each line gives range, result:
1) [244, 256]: 77.93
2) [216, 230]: 57.21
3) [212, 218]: 58.87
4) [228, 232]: 64.99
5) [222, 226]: 58.89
